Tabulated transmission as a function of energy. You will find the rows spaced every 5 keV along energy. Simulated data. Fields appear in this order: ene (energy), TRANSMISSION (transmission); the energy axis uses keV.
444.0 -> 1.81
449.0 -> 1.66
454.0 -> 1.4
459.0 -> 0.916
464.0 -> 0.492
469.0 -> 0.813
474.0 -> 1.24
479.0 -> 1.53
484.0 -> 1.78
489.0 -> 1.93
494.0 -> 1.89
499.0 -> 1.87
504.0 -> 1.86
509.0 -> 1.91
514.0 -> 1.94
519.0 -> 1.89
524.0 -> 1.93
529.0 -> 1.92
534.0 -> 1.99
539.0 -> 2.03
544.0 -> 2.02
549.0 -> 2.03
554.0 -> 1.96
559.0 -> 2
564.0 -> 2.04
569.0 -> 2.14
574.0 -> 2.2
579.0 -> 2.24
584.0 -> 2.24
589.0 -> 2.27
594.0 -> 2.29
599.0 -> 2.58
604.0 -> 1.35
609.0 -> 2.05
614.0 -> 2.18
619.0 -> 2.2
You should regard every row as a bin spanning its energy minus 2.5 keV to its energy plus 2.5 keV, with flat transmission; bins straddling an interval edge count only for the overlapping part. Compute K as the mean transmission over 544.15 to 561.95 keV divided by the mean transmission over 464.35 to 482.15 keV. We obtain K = 1.77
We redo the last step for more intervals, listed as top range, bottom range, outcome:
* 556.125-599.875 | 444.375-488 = 1.72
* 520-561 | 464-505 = 1.29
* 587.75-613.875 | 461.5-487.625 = 1.75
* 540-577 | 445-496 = 1.50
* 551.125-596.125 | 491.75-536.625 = 1.13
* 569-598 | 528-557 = 1.13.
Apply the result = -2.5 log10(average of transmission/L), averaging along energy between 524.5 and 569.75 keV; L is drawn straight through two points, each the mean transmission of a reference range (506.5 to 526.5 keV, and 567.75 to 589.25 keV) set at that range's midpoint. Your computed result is 0.03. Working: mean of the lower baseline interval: 1.92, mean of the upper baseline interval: 2.22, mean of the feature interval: 2.01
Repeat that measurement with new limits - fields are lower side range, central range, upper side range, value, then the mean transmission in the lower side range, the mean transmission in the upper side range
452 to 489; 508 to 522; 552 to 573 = -0.184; 1.22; 2.05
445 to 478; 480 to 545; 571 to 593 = -0.197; 1.14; 2.24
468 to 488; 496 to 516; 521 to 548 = -0.118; 1.42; 1.98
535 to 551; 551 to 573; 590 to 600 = 0.058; 2.02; 2.39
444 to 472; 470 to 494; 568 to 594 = -0.182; 1.13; 2.23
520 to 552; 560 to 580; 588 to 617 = -0.045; 1.98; 2.11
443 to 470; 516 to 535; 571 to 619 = -0.162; 1.17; 2.16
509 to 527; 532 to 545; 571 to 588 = 0.005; 1.92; 2.23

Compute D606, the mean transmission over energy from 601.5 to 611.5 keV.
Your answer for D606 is 1.7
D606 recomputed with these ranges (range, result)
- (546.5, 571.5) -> 2.03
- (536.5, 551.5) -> 2.03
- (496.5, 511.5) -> 1.88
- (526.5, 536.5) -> 1.95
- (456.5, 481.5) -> 0.998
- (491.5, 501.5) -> 1.88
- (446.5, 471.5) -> 1.06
